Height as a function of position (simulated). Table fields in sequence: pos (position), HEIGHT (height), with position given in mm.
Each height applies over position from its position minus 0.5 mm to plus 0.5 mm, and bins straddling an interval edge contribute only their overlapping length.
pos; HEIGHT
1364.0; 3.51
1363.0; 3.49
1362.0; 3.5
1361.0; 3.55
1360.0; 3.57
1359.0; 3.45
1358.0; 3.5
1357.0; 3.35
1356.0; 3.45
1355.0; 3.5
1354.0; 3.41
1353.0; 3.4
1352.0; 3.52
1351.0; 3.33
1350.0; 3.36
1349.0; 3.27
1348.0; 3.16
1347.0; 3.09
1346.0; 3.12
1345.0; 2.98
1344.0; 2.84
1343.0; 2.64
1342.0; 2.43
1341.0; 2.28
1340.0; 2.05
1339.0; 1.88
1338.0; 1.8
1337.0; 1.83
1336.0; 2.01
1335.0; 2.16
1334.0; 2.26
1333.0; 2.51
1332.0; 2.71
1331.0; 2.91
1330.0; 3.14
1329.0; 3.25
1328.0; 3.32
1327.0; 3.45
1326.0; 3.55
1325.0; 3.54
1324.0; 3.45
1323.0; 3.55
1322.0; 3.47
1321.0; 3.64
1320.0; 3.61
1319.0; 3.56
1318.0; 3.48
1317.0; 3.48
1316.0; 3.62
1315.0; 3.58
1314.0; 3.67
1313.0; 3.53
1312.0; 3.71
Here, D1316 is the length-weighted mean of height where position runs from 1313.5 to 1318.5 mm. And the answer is 3.57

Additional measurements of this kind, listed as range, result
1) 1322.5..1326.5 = 3.52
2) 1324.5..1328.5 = 3.46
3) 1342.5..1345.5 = 2.82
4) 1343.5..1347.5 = 3.01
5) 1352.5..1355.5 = 3.44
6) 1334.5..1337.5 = 2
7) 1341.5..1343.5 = 2.54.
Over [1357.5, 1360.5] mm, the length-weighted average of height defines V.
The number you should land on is 3.51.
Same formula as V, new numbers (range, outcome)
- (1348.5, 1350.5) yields 3.31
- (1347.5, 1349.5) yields 3.21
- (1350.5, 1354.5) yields 3.42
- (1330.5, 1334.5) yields 2.6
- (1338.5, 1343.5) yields 2.26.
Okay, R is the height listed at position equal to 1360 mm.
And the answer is 3.57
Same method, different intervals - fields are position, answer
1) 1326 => 3.55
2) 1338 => 1.8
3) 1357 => 3.35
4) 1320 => 3.61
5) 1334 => 2.26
